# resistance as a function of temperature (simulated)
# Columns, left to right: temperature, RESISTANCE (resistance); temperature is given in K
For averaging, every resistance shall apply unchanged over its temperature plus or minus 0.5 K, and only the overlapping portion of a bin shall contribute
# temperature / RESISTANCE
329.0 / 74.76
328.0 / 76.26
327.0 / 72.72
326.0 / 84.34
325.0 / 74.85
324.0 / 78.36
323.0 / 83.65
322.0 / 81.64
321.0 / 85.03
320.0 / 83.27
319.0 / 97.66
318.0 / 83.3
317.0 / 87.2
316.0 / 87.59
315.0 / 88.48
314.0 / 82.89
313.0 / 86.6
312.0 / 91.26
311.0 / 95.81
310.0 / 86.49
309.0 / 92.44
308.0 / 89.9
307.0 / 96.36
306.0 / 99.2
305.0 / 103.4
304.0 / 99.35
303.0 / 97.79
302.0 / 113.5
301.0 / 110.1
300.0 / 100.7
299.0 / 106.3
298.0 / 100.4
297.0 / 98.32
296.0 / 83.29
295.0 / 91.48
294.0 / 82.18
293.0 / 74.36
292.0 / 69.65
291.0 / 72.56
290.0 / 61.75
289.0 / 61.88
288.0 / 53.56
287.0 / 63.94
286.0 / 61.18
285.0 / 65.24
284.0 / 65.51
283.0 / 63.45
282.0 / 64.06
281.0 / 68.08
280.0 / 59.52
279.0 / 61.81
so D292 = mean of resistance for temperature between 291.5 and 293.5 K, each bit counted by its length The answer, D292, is 72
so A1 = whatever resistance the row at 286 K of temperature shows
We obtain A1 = 61.18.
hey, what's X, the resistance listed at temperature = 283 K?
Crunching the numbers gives 63.45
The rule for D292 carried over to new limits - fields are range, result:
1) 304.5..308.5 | 97.2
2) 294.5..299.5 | 96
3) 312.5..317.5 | 86.6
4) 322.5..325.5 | 79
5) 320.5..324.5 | 82.2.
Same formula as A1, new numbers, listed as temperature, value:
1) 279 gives 61.81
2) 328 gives 76.26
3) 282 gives 64.06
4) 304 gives 99.35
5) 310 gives 86.49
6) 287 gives 63.94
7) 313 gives 86.6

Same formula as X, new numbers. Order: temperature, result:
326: 84.34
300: 100.7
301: 110.1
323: 83.65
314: 82.89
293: 74.36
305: 103.4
